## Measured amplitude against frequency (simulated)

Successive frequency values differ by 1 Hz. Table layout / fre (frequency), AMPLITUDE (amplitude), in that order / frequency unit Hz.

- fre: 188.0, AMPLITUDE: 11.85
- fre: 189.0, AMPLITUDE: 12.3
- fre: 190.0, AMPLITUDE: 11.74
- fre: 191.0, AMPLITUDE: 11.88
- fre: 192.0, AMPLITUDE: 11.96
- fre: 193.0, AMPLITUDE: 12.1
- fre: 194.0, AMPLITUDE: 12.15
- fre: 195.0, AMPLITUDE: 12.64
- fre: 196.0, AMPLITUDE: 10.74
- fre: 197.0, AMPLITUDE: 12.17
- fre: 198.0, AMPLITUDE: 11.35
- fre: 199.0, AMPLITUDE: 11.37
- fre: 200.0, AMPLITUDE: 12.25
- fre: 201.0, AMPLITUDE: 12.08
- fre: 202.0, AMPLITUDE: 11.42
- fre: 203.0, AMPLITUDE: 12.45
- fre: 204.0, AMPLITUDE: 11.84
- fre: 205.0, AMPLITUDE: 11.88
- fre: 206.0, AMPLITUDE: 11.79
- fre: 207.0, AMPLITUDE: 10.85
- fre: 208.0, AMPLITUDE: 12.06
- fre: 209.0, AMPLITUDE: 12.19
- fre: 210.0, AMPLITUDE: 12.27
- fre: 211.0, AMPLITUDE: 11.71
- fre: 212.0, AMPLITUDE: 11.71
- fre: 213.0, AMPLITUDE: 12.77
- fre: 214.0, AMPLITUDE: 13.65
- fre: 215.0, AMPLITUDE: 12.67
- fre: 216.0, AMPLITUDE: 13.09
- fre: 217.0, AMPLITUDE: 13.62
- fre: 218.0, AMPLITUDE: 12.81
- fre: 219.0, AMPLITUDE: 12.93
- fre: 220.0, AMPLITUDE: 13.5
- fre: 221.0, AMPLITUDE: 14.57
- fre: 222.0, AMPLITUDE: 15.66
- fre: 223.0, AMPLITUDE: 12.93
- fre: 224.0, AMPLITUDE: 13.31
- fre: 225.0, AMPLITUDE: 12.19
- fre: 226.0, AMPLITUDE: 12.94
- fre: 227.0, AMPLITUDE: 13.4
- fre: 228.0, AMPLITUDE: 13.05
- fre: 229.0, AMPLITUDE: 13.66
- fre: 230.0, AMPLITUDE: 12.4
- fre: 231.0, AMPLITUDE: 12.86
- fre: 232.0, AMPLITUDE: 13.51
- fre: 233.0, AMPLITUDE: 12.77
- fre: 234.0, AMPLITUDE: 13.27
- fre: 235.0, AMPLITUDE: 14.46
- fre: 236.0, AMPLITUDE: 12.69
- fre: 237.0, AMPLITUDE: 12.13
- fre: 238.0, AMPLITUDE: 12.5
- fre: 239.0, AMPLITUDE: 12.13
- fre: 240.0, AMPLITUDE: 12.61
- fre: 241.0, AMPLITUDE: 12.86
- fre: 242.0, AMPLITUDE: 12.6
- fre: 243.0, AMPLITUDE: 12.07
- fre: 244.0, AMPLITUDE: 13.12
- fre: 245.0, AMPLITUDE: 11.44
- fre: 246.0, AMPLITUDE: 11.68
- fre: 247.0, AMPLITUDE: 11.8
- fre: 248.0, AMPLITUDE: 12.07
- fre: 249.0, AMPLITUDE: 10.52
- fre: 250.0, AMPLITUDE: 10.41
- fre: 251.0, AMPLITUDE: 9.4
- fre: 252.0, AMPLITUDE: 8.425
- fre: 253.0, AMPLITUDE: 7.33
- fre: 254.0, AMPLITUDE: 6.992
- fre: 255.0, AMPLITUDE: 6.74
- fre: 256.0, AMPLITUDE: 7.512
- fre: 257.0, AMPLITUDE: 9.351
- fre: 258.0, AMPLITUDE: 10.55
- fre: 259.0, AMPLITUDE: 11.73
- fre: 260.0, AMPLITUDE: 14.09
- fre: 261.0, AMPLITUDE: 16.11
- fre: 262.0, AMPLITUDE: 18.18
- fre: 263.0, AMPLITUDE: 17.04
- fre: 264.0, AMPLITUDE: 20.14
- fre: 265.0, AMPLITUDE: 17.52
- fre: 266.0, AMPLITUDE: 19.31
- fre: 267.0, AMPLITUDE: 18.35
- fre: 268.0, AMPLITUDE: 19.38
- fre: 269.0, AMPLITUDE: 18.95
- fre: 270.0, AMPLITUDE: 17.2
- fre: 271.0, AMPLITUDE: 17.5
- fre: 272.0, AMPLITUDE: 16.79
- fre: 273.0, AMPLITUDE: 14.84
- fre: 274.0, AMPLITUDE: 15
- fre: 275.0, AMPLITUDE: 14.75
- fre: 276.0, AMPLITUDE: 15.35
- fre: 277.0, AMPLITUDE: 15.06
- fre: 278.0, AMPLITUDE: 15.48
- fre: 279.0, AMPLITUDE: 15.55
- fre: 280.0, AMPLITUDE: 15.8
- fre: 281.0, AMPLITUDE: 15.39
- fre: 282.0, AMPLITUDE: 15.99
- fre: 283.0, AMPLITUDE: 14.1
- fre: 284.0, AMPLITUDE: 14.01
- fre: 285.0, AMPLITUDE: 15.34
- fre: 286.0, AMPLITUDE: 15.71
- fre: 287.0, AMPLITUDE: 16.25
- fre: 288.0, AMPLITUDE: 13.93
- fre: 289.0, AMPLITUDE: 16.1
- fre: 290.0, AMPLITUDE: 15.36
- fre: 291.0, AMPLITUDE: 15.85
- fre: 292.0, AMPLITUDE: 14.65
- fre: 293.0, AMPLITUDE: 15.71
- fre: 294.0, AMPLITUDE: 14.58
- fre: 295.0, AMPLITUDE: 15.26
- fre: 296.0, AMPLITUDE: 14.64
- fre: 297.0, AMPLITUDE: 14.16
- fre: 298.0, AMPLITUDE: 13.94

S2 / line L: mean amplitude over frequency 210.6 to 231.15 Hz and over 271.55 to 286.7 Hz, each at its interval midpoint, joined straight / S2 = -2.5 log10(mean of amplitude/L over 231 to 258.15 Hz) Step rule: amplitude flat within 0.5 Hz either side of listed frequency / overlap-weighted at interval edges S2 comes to 0.24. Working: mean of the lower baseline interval 13.1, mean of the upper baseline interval 15.3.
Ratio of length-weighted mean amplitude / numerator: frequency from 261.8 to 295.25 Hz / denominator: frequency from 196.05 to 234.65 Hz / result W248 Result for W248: 1.3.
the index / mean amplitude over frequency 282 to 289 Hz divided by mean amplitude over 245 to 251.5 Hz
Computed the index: 1.4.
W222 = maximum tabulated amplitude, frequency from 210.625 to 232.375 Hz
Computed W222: 15.66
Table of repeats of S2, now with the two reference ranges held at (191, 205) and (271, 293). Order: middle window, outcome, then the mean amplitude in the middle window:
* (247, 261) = 0.39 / 9.93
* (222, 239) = 0.01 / 13.1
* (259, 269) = -0.20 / 17.5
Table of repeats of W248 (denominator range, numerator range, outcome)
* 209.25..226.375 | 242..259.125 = 0.77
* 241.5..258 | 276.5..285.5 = 1.50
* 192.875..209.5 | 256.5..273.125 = 1.38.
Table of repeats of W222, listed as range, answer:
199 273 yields 20.14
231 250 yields 14.46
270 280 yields 17.5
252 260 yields 14.09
